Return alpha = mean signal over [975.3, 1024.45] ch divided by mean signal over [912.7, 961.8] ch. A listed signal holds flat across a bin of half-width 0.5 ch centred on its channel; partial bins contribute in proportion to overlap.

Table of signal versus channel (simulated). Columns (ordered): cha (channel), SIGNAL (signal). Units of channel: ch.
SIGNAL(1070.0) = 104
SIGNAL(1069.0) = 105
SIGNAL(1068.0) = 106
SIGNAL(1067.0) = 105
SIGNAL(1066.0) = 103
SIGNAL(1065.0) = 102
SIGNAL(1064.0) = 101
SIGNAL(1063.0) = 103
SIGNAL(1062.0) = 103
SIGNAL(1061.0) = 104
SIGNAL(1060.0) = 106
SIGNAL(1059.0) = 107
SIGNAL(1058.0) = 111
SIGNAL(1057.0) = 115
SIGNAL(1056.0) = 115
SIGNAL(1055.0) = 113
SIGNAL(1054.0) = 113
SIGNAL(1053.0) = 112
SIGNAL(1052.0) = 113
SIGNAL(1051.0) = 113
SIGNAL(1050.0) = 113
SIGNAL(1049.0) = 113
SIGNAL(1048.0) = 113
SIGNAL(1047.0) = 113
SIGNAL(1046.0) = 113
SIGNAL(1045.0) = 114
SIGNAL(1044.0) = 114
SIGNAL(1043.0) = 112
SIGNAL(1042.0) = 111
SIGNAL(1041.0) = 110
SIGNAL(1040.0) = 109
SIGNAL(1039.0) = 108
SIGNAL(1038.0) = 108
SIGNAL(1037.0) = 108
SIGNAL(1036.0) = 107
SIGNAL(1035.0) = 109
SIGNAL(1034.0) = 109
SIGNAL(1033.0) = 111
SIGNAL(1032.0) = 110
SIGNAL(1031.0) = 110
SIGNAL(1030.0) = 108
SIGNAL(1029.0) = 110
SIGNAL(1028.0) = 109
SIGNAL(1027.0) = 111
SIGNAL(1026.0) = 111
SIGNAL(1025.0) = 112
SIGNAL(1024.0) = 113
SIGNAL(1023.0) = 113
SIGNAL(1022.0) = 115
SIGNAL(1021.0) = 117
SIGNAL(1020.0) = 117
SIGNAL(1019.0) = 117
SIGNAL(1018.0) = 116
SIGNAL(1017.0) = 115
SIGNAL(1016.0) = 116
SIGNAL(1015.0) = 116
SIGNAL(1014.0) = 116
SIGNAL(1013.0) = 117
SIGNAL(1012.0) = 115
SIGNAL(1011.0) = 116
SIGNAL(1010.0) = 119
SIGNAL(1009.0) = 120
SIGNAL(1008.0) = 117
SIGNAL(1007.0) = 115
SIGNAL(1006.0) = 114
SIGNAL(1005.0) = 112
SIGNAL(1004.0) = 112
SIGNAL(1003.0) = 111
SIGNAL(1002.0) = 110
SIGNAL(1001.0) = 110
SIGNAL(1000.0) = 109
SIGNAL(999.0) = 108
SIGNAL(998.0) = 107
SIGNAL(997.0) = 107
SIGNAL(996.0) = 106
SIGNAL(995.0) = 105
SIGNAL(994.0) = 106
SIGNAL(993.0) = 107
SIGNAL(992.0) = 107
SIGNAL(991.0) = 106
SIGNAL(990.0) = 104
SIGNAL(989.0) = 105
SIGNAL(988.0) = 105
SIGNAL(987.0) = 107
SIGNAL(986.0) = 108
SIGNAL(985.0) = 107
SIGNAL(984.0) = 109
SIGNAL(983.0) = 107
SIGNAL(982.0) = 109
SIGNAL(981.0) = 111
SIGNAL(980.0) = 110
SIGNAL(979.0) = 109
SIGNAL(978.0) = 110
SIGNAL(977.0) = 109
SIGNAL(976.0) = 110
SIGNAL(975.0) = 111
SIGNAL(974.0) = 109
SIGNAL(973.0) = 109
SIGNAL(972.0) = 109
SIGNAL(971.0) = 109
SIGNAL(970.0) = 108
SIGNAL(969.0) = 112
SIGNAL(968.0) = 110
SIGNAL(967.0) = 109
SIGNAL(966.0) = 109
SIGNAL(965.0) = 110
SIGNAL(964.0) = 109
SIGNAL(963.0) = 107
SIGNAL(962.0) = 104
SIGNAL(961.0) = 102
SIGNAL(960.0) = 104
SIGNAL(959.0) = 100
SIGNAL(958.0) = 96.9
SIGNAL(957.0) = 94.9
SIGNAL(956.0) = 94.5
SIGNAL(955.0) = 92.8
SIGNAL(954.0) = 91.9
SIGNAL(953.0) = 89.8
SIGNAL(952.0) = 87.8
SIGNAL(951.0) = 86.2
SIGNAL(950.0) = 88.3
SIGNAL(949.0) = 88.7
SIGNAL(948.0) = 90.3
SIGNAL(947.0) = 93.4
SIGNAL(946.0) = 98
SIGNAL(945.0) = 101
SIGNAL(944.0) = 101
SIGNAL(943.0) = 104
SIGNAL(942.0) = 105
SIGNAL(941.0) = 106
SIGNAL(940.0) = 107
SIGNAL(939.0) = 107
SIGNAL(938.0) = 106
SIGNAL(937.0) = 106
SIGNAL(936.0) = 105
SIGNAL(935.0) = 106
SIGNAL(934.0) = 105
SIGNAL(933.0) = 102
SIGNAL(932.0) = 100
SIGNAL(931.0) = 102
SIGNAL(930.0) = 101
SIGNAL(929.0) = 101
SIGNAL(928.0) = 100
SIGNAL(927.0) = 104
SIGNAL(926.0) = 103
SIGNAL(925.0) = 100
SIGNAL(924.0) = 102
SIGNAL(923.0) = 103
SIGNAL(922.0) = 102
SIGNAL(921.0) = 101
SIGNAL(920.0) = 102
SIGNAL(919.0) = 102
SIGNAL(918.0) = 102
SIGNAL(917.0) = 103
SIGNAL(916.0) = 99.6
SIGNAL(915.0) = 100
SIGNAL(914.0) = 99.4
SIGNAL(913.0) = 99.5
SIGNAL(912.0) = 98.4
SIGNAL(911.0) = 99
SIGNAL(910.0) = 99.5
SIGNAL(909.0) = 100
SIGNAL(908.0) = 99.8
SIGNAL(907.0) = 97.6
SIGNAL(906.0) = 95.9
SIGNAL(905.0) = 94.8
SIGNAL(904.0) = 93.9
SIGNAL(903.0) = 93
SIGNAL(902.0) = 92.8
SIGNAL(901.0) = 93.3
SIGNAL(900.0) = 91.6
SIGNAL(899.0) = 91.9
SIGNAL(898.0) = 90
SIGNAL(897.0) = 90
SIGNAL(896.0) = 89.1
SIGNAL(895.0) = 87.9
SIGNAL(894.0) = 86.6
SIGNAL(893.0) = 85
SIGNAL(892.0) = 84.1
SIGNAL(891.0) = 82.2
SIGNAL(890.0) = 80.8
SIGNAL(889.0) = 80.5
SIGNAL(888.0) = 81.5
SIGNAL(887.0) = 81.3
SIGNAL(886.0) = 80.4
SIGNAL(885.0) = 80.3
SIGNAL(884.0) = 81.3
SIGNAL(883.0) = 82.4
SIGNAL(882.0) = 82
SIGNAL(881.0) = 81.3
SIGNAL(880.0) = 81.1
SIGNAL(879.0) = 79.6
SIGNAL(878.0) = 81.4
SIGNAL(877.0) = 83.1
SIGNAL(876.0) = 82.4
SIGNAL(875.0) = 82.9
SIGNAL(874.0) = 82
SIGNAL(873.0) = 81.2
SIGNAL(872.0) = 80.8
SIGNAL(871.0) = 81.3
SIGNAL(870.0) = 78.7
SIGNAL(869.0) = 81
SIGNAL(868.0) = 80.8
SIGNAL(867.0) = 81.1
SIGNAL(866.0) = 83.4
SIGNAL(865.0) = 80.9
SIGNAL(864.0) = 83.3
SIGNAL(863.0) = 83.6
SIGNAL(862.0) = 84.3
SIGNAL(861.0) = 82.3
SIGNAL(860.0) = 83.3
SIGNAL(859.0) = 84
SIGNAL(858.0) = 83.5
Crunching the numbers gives 1.11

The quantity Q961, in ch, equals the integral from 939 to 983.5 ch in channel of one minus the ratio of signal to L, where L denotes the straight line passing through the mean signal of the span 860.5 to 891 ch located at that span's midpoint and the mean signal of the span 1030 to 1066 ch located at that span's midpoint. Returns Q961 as -3.4 ch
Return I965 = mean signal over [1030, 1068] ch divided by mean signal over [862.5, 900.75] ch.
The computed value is 1.32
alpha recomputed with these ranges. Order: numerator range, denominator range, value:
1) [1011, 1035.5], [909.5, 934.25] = 1.12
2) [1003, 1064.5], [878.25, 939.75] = 1.18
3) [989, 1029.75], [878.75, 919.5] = 1.24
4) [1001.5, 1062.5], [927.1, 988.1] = 1.09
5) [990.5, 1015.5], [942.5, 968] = 1.13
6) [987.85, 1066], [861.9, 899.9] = 1.34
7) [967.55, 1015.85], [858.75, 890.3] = 1.35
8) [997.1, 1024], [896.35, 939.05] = 1.15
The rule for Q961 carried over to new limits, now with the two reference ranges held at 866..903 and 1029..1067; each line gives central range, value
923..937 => -1.8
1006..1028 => -2.2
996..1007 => -0.8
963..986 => -2.6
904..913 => -1.1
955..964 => -0.5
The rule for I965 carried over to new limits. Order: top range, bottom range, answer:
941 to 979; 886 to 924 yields 1.09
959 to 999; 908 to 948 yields 1.06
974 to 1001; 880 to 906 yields 1.25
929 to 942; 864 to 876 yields 1.28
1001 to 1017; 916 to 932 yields 1.13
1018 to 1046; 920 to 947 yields 1.08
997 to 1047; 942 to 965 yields 1.16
